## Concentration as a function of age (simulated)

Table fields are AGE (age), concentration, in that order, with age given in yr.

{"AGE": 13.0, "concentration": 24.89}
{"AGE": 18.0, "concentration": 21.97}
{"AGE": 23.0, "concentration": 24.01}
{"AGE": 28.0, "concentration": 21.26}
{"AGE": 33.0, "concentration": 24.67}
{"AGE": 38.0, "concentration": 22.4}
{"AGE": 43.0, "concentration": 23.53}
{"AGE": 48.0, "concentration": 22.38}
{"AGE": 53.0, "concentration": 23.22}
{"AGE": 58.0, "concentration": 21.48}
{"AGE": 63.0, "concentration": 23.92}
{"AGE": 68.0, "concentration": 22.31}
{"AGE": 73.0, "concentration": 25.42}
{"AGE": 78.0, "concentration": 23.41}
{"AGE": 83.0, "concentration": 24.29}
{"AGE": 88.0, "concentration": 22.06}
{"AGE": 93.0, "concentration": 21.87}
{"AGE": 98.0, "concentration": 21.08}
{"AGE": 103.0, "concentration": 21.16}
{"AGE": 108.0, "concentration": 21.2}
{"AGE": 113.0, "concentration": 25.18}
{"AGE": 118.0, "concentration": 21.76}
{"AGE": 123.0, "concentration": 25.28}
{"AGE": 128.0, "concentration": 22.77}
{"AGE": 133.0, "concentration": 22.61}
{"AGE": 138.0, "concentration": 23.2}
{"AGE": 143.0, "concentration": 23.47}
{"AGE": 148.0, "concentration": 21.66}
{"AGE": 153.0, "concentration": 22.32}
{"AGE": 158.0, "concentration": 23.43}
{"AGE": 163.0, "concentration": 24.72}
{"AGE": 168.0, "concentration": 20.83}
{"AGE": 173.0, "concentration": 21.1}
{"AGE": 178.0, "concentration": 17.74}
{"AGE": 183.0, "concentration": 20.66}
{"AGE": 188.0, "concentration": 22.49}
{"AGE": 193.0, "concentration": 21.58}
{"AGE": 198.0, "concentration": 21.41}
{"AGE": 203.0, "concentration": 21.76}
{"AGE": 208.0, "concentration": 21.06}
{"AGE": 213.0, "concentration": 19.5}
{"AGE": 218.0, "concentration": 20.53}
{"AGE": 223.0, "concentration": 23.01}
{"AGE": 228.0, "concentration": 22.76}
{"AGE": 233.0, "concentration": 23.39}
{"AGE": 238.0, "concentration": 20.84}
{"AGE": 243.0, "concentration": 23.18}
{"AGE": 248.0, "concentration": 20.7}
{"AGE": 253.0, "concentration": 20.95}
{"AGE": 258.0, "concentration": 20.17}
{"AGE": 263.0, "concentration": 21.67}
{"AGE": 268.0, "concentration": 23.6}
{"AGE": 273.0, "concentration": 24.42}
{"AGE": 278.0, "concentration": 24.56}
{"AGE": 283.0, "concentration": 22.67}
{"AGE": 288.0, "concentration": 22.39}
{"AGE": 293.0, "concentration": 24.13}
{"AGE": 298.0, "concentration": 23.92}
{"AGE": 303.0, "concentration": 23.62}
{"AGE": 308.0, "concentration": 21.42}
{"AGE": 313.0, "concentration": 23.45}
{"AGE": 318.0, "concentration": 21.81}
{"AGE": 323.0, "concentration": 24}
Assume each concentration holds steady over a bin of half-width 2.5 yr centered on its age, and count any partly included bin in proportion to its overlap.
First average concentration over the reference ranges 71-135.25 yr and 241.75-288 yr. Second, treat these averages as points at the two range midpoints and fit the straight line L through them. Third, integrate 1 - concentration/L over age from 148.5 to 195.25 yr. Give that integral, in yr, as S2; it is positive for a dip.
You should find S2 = 2.2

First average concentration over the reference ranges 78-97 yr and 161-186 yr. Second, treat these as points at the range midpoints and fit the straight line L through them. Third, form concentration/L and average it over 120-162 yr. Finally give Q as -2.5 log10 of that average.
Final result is -0.07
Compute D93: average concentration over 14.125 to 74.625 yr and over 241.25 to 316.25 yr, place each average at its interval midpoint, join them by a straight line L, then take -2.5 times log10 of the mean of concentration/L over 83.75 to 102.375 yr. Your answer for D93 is 0.05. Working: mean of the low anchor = 23.1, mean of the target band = 21.9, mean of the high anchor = 22.7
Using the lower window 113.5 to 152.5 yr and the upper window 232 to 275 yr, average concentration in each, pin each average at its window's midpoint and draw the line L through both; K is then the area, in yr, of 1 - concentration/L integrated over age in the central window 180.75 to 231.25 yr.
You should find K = 2.07 yr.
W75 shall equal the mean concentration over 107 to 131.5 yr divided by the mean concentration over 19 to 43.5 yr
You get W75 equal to 1.01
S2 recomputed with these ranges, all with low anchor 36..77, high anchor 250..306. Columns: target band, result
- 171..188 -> 2.1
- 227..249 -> 0.7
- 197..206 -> 0.5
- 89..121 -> 1.3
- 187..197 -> 0.5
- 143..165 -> 0.0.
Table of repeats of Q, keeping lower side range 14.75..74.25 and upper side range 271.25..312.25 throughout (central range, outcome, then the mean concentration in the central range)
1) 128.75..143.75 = 0.01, 23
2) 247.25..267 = 0.11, 21.1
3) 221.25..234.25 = 0.01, 23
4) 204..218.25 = 0.14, 20.5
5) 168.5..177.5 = 0.15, 20.3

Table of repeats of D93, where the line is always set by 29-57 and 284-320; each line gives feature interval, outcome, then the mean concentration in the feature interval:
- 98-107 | 0.092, 21.1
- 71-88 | -0.045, 24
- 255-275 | 0.029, 22.4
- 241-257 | 0.076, 21.4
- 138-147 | -0.004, 23.1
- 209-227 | 0.090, 21.2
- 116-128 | -0.020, 23.4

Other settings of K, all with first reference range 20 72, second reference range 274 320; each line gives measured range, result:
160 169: 0.0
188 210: 1.4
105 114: 0.1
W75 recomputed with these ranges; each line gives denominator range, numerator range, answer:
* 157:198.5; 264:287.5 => 1.10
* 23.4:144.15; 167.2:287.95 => 0.95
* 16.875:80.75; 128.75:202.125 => 0.95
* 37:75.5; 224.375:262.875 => 0.94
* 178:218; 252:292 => 1.08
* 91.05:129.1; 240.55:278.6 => 0.99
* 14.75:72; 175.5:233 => 0.93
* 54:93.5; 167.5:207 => 0.90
